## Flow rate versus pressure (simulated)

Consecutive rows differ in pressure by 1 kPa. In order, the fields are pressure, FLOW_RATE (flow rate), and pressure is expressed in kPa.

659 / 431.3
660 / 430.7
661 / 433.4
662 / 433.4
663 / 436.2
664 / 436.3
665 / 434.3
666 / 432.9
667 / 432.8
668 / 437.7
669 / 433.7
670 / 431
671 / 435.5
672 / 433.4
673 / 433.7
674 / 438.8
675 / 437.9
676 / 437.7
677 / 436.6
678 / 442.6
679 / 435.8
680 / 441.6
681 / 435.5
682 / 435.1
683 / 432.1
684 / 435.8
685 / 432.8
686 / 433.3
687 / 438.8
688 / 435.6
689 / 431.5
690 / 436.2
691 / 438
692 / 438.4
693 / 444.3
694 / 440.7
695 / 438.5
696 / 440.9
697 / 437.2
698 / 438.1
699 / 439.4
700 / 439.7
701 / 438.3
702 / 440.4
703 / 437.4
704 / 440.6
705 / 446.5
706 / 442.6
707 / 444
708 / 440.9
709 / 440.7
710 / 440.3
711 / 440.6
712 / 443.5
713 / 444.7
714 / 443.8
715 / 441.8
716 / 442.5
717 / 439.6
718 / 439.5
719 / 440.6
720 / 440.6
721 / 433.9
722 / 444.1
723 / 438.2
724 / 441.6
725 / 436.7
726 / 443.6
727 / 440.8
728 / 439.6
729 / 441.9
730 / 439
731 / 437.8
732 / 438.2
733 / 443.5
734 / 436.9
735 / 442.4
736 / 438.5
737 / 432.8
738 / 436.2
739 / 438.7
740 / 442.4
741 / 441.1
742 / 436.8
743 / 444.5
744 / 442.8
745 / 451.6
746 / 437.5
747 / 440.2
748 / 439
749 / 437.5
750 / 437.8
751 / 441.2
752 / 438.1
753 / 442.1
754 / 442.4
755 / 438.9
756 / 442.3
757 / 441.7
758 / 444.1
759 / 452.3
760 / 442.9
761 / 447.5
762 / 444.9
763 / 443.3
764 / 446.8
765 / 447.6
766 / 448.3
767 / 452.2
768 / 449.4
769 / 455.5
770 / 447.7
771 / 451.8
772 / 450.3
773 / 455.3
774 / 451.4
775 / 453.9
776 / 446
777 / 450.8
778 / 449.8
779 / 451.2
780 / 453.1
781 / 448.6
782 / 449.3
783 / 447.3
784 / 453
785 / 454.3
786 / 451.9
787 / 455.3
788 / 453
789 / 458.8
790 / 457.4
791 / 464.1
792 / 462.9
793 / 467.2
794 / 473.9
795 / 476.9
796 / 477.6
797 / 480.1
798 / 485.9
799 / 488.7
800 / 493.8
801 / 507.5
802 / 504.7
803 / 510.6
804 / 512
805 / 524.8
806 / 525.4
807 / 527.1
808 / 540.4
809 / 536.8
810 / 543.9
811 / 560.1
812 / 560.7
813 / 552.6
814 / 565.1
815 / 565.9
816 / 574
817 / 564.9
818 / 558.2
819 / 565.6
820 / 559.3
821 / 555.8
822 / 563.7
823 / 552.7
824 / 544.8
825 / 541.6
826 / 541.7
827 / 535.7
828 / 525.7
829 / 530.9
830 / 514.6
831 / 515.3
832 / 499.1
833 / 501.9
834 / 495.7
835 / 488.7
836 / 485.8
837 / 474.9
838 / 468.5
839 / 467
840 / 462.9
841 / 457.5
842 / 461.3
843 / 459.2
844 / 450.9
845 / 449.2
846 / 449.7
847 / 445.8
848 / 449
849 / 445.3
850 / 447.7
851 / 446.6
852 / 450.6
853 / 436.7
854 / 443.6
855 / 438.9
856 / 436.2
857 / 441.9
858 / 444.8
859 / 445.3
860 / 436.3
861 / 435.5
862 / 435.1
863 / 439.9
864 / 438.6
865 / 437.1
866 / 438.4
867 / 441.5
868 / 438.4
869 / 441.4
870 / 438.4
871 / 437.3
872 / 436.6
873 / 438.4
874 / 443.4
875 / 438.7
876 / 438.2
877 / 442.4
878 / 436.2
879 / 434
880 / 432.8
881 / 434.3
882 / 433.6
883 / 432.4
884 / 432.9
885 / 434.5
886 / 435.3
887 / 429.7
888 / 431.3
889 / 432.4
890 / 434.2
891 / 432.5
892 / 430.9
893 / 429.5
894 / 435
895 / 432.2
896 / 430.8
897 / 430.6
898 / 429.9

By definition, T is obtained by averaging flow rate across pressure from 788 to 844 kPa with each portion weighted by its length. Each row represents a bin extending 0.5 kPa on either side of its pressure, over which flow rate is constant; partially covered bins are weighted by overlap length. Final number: 511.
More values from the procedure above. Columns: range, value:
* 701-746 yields 441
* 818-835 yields 533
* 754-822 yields 483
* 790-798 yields 472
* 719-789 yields 445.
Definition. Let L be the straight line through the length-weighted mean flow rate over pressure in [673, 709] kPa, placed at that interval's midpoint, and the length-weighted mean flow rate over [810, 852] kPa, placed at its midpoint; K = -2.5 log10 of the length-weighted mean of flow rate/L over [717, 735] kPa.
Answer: 0.039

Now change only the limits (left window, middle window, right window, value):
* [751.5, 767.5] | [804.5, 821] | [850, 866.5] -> -0.24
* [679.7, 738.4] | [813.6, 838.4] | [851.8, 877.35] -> -0.21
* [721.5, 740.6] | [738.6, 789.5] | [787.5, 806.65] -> 0.04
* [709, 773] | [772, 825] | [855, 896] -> -0.14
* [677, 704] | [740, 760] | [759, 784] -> 0.01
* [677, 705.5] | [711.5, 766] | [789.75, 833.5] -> 0.07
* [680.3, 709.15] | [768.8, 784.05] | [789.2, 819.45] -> 0.11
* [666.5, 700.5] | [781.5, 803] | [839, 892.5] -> -0.07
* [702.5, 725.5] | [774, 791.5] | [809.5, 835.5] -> 0.12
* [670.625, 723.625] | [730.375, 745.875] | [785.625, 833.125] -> 0.07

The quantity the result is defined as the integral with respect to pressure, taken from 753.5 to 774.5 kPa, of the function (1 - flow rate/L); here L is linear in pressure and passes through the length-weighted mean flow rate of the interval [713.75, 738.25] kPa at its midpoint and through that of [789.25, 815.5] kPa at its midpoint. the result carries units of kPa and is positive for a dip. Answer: 1.2 kPa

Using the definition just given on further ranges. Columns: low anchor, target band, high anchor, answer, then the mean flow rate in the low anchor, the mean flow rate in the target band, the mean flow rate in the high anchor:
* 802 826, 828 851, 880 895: 1.5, 547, 474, 433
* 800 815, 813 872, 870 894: 0.7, 533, 483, 435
